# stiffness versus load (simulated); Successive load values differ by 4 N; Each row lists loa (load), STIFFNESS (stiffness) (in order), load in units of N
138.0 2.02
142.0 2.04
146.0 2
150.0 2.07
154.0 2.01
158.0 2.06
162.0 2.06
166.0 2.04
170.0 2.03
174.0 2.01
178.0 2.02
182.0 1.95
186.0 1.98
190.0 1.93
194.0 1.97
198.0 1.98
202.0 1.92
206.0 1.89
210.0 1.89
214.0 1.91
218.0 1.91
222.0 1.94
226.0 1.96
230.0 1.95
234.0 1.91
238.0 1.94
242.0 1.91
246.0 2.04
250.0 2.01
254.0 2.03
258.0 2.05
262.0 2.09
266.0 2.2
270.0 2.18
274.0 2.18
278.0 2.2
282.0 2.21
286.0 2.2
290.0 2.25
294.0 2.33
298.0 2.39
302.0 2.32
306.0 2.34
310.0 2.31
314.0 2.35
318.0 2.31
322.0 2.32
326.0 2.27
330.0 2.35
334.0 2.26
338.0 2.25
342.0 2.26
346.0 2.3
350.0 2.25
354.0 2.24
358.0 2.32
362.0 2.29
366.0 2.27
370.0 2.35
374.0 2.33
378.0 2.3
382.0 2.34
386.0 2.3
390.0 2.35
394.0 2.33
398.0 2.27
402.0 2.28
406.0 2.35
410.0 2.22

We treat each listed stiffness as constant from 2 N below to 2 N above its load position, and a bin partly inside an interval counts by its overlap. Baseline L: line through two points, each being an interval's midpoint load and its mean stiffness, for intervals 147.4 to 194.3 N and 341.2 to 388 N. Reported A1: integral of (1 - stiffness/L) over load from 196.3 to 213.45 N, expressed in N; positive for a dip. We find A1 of 1.2 N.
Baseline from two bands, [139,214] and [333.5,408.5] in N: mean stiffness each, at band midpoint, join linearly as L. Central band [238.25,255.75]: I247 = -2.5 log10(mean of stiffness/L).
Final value 0.06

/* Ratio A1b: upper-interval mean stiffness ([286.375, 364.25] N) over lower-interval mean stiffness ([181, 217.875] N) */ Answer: 1.2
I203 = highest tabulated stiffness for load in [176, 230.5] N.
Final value 2.02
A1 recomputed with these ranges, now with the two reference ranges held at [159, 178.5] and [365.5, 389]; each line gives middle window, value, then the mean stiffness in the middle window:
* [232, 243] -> 1.1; 1.92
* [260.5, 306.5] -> -1.0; 2.24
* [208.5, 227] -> 1.6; 1.92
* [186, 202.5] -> 0.9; 1.96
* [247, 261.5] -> 0.8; 2.04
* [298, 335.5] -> -1.4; 2.32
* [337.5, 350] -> 0.0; 2.27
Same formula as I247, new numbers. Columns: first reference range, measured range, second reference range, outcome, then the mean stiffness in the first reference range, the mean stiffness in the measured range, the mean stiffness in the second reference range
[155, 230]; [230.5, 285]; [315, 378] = 0.02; 1.97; 2.07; 2.29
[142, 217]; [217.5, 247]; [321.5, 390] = 0.07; 1.98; 1.94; 2.3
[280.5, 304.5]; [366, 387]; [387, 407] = -0.01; 2.29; 2.32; 2.31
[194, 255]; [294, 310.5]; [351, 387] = -0.10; 1.95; 2.34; 2.3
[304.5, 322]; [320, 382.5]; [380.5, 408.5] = 0.01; 2.33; 2.29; 2.31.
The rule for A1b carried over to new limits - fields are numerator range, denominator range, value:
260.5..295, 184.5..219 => 1.14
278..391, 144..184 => 1.13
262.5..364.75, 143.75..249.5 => 1.15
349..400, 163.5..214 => 1.17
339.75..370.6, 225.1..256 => 1.16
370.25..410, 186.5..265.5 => 1.18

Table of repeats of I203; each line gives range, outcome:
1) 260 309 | 2.39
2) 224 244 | 1.96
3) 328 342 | 2.35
